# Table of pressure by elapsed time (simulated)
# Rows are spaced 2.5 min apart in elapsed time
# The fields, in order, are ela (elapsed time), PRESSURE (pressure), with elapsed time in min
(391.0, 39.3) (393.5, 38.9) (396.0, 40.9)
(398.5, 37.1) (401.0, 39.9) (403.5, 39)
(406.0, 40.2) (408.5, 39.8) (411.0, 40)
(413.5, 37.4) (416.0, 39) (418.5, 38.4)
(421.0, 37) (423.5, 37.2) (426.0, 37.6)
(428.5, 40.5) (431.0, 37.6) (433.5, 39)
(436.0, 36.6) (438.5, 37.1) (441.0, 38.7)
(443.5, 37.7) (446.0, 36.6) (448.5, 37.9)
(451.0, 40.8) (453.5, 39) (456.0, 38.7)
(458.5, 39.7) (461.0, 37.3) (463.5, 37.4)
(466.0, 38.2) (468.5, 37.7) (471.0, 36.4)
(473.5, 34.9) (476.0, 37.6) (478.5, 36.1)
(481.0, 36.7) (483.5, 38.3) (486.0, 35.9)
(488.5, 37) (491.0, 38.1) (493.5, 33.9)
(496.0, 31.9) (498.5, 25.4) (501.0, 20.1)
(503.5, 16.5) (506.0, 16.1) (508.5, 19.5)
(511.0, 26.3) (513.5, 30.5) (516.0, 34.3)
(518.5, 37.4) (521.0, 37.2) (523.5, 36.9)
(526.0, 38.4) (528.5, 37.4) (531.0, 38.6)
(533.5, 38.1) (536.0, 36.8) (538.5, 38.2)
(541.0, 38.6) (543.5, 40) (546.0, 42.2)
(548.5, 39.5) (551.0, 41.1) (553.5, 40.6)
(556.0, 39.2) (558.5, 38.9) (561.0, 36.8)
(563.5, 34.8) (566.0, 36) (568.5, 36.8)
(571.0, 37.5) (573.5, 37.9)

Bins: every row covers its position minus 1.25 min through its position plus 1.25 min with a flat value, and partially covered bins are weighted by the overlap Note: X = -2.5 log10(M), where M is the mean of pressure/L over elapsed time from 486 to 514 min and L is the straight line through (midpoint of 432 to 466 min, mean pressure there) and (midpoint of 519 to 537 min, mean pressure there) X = 0.36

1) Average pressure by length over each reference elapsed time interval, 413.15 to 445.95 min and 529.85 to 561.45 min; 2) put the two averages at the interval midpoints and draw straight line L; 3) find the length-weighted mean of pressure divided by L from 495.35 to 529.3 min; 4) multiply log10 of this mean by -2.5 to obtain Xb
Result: 0.32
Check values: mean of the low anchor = 38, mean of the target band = 29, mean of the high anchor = 39.2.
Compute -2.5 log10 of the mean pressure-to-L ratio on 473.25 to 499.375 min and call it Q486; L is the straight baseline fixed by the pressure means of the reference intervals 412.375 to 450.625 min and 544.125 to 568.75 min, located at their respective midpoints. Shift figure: 0.090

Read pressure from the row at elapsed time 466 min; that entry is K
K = 38.2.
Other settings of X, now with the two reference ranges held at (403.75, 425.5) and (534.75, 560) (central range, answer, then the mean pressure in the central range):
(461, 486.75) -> 0.058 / 37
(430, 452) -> 0.023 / 38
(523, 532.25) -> 0.041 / 37.9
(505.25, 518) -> 0.430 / 26.4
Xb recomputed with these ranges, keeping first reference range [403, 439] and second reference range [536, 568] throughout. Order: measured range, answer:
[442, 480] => 0.02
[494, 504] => 0.48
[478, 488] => 0.05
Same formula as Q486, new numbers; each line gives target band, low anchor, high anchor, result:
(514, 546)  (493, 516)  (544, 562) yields -0.160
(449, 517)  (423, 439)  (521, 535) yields 0.145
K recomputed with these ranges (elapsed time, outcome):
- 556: 39.2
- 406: 40.2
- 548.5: 39.5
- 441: 38.7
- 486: 35.9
